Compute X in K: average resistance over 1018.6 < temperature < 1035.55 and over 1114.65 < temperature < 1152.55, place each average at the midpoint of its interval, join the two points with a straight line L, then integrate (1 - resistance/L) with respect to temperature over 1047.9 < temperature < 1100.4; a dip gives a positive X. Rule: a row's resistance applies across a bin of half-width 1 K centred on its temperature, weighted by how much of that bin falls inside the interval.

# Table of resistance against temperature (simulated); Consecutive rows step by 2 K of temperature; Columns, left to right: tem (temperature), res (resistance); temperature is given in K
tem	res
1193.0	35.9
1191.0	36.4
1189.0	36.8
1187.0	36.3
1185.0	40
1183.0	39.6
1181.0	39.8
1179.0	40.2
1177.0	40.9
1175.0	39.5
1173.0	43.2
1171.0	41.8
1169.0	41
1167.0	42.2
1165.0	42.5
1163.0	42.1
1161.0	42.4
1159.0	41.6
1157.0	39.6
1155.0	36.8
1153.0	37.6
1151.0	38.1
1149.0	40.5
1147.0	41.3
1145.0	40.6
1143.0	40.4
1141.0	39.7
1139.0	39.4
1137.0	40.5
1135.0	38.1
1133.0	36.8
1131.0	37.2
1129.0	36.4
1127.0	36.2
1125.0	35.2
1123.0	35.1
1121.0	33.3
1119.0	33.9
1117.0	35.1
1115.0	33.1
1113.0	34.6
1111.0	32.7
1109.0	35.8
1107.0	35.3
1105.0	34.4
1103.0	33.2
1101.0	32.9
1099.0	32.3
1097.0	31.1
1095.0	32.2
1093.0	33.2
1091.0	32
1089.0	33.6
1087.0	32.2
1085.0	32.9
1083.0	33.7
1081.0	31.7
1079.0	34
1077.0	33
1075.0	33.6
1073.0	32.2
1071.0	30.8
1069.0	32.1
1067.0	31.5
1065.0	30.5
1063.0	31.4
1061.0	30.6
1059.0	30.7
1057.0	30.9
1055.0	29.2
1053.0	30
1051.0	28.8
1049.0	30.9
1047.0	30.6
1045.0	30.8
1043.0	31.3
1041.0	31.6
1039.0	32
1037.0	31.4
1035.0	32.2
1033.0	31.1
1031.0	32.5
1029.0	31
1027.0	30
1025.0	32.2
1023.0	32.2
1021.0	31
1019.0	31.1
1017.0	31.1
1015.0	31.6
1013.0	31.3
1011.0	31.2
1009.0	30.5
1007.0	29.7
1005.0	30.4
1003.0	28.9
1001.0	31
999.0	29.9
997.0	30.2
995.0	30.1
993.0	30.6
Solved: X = 3.7 K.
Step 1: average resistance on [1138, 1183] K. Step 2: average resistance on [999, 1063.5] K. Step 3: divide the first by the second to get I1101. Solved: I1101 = 1.31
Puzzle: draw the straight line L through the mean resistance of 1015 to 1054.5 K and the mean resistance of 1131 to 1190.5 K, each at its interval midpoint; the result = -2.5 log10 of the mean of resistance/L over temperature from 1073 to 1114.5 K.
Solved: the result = 0.065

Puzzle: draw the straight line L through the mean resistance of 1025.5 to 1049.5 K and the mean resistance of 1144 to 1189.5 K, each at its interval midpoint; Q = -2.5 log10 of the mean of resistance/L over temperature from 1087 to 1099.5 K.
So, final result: 0.09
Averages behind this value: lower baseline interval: 31.3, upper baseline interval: 40.2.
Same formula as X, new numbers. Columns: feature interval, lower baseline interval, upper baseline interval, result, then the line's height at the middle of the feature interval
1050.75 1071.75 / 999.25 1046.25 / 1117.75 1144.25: 1.6 K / 33.2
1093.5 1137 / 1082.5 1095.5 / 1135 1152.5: 1.9 K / 36.2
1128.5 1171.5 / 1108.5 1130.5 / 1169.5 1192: -3.2 K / 37.1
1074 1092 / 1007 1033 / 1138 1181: 1.2 K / 35.4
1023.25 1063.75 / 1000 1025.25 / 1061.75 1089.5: 0.8 K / 31.6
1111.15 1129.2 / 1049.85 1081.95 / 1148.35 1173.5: 1.0 K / 36.7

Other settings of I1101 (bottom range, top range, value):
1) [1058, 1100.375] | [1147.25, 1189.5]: 1.25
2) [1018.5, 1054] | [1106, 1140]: 1.15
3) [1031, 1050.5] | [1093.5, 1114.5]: 1.07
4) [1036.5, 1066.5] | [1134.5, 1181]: 1.32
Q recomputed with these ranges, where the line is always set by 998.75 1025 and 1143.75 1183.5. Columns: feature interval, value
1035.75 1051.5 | 0.06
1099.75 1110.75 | 0.08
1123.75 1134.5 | 0.06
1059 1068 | 0.11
